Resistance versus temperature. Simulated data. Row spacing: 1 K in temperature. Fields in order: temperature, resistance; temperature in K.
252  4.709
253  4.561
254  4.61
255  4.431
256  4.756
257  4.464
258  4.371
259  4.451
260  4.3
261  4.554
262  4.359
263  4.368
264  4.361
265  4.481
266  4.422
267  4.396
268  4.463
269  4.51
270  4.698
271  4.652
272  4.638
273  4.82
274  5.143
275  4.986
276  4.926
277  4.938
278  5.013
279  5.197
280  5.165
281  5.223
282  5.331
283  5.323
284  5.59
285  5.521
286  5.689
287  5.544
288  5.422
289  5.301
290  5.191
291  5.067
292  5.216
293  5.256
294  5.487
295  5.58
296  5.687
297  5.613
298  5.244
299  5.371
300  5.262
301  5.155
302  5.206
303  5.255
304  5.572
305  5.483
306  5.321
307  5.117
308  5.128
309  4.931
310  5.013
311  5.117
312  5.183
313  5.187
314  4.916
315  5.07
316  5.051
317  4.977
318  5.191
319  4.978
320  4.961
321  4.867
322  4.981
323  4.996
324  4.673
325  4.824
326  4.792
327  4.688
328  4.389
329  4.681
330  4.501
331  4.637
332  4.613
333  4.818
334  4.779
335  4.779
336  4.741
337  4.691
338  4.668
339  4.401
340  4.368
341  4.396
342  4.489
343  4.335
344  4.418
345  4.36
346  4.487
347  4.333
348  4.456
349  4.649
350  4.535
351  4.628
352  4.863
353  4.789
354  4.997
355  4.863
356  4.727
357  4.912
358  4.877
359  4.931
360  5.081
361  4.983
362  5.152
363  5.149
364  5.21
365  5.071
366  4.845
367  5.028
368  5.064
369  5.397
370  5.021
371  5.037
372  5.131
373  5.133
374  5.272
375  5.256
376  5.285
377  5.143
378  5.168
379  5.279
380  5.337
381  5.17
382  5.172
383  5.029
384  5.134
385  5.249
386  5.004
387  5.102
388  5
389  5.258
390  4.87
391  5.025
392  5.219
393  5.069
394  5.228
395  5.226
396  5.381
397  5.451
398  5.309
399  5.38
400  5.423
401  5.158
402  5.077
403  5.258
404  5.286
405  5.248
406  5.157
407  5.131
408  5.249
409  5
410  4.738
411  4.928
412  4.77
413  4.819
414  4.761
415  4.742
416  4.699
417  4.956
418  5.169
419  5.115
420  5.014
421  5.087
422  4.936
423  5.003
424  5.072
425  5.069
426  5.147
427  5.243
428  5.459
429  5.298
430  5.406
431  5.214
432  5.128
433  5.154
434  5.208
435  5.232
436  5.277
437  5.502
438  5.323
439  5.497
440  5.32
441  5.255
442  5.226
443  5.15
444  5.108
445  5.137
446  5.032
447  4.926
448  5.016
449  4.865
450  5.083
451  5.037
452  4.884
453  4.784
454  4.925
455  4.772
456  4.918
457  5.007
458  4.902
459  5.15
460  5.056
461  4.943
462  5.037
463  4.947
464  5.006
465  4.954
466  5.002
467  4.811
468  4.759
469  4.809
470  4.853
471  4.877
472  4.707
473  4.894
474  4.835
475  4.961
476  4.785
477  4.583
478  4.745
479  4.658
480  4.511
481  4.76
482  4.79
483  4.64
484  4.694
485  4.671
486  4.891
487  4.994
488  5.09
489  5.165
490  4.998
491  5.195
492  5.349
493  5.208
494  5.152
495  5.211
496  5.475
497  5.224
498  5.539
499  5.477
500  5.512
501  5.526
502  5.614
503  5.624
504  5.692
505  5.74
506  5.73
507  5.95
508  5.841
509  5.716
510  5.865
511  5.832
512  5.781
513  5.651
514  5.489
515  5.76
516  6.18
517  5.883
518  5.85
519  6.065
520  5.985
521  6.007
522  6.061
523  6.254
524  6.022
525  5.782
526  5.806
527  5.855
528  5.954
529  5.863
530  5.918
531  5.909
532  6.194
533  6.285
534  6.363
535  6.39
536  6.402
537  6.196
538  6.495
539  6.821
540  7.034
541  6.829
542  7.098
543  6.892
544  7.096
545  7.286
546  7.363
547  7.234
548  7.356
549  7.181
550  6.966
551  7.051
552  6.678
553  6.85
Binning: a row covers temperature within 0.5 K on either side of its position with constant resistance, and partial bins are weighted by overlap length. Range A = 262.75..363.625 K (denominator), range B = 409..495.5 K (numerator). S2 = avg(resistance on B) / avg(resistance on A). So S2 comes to 1.01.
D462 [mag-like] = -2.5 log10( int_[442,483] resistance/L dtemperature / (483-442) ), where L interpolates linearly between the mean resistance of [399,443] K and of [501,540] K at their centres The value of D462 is 0.122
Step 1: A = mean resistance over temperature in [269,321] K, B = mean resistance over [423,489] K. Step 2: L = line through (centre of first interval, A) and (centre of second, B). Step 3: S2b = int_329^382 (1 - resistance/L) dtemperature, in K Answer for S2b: 2.7 K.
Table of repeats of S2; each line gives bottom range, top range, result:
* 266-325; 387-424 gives 0.99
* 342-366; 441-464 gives 1.05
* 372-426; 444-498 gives 0.97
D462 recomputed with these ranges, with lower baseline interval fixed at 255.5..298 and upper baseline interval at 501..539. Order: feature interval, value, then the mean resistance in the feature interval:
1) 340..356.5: 0.151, 4.58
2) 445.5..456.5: 0.152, 4.93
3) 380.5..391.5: 0.066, 5.09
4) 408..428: 0.115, 4.98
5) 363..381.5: 0.040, 5.16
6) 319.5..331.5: 0.091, 4.75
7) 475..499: 0.169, 4.98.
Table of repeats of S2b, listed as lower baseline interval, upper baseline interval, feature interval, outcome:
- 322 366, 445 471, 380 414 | -2.20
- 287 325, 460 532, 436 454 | 0.63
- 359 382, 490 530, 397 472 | 4.54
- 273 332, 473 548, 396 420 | 1.57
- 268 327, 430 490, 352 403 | -0.62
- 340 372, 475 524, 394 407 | -0.73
